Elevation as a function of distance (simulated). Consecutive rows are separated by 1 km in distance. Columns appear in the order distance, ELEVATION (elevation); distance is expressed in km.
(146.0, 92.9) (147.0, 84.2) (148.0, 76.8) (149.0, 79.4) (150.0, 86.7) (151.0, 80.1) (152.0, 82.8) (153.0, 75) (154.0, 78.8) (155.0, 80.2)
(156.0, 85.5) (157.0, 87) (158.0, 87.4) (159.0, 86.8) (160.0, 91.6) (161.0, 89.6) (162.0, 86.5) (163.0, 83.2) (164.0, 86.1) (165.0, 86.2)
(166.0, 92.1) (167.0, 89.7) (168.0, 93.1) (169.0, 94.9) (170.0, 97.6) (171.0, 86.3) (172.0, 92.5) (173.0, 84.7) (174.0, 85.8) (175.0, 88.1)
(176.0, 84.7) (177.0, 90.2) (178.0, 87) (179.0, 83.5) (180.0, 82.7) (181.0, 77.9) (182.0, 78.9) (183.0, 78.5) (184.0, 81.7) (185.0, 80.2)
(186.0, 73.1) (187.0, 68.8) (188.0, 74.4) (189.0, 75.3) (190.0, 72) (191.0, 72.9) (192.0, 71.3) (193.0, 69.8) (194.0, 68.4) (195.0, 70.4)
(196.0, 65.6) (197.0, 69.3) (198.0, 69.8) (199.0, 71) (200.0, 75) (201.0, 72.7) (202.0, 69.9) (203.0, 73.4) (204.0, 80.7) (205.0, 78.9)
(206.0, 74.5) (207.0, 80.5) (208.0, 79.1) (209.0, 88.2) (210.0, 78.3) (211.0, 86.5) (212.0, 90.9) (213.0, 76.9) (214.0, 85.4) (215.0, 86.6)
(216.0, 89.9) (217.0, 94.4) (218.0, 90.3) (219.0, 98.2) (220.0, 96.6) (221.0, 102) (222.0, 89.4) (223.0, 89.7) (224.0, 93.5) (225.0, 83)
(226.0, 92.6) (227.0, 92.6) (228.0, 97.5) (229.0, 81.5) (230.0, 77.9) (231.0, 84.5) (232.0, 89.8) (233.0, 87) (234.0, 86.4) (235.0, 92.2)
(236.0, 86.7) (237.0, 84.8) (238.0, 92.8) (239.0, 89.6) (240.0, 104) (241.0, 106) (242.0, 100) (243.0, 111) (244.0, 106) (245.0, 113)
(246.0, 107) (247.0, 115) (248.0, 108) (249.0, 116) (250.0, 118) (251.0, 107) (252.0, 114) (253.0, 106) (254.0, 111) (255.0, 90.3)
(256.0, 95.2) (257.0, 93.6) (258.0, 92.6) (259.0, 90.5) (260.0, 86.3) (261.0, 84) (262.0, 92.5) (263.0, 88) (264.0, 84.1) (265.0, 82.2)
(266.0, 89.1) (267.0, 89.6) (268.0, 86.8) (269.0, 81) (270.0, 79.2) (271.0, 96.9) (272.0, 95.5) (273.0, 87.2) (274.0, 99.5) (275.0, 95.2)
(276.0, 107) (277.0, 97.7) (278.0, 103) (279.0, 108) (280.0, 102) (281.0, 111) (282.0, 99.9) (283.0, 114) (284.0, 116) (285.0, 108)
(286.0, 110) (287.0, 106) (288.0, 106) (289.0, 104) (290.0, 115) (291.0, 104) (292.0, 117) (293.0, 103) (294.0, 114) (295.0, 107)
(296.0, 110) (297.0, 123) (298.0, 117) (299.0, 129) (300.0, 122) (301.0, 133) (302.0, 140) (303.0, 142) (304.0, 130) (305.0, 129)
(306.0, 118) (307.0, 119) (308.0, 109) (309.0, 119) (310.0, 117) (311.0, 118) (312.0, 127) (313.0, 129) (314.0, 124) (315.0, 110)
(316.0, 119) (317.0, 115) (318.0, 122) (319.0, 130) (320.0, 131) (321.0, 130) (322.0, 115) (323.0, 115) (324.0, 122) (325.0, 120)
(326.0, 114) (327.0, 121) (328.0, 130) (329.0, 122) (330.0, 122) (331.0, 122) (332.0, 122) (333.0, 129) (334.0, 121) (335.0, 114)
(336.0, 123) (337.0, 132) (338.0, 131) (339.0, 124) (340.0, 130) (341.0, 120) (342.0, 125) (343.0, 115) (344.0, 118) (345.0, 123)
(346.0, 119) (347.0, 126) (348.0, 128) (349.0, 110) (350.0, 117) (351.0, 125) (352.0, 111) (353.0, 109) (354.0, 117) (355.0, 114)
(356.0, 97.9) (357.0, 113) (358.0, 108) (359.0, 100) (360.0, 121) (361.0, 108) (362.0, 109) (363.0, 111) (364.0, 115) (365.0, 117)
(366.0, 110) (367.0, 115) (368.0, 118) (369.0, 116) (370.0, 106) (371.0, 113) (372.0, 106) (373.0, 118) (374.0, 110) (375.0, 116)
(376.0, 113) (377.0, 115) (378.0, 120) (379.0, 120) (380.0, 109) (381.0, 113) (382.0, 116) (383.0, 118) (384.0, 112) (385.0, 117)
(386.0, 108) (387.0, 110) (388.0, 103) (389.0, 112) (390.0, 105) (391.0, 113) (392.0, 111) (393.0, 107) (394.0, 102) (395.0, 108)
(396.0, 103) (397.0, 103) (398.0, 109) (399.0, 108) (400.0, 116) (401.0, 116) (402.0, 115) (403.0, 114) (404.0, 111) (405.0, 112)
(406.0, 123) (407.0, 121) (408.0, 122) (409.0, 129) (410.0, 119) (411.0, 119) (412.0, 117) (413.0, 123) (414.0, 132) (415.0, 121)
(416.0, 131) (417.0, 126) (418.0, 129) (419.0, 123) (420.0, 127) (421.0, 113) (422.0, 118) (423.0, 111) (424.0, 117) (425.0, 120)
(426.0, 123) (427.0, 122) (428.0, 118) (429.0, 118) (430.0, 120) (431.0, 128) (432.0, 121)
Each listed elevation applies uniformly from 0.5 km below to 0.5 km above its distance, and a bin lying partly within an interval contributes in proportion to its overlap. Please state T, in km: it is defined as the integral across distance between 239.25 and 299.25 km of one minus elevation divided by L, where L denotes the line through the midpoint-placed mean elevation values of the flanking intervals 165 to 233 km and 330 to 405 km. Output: -4.0 km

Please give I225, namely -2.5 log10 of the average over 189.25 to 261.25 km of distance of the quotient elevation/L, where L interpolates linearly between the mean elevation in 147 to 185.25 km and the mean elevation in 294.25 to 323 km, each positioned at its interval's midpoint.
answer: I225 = 0.14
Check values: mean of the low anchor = 85.3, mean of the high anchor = 122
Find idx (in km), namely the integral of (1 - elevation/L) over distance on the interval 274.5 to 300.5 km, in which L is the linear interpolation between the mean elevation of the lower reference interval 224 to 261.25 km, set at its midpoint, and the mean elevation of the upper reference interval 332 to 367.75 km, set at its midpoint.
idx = -1.0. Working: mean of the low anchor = 97.2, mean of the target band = 110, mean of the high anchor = 117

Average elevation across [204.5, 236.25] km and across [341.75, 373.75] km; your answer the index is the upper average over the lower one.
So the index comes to 1.3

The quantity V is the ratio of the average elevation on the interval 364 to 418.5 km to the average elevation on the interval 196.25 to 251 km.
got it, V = 1.28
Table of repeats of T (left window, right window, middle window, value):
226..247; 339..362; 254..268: 1.36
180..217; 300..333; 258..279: 2.64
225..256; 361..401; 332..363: -2.70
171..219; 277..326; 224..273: 1.61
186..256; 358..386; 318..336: -2.83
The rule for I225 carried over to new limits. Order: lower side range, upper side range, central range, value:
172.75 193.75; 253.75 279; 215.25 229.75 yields -0.083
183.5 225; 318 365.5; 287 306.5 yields -0.120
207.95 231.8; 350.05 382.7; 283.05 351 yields -0.149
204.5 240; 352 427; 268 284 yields -0.024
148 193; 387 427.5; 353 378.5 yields -0.017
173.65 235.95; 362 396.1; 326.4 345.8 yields -0.178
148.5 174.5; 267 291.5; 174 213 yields 0.170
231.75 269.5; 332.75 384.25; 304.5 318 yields -0.113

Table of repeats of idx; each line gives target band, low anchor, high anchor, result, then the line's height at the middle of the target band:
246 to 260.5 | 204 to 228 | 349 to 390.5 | -1.5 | 93.8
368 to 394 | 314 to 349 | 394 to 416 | 1.3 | 118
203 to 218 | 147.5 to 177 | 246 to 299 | 1.5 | 93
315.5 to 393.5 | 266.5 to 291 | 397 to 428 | -4.0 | 111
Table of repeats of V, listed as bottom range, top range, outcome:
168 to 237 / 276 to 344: 1.43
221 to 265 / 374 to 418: 1.20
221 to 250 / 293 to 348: 1.27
